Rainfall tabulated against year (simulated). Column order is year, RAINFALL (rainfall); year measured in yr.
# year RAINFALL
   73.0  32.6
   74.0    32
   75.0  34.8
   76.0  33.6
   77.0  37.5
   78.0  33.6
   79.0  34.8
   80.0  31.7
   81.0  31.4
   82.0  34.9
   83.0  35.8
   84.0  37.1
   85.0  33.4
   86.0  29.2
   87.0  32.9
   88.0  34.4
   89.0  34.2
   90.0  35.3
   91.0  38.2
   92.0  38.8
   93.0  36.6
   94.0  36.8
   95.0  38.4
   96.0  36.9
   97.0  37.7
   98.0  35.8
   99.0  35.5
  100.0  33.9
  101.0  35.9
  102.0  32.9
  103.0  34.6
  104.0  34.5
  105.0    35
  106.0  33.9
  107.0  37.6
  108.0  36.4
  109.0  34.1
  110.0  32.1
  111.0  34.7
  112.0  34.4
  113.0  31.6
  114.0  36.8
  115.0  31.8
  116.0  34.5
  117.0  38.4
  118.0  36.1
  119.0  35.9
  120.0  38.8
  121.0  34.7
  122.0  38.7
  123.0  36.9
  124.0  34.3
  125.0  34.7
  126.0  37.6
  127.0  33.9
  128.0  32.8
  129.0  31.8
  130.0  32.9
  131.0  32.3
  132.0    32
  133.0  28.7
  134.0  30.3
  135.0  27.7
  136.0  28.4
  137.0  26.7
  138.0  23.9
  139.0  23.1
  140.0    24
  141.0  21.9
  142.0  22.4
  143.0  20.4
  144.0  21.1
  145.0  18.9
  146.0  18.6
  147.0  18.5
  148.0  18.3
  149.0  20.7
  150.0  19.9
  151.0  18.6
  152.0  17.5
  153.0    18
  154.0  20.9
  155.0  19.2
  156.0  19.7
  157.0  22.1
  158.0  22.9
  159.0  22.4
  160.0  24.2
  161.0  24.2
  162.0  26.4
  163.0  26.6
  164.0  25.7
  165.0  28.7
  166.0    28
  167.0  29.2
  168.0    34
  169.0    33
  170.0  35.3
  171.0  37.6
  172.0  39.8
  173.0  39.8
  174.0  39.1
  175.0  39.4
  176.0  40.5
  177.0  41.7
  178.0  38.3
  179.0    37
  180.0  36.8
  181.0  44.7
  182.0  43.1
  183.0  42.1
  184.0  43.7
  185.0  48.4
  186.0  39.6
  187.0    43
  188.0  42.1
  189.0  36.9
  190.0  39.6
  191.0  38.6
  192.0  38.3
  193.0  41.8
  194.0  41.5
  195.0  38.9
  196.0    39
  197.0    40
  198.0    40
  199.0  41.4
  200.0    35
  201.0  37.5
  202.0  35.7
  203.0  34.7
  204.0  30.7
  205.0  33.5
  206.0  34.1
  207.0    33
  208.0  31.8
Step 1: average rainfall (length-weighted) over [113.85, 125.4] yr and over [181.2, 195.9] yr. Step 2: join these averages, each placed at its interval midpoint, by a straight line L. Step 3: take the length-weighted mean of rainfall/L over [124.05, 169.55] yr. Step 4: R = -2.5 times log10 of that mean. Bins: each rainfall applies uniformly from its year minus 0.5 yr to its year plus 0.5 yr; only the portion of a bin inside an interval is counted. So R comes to 0.43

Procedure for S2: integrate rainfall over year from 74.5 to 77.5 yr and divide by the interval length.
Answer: 35.3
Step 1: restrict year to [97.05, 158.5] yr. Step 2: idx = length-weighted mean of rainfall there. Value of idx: 29.4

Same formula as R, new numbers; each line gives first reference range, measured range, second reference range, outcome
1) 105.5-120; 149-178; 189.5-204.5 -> 0.287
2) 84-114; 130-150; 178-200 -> 0.476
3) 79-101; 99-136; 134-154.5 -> -0.210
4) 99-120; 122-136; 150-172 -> -0.047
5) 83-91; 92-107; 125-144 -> -0.099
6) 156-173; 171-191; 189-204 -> -0.205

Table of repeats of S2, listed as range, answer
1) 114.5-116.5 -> 33.1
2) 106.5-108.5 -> 37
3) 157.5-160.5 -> 23.2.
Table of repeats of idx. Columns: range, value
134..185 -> 28.5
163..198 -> 38.2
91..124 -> 35.7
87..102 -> 36.1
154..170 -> 25.9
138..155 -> 20.3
